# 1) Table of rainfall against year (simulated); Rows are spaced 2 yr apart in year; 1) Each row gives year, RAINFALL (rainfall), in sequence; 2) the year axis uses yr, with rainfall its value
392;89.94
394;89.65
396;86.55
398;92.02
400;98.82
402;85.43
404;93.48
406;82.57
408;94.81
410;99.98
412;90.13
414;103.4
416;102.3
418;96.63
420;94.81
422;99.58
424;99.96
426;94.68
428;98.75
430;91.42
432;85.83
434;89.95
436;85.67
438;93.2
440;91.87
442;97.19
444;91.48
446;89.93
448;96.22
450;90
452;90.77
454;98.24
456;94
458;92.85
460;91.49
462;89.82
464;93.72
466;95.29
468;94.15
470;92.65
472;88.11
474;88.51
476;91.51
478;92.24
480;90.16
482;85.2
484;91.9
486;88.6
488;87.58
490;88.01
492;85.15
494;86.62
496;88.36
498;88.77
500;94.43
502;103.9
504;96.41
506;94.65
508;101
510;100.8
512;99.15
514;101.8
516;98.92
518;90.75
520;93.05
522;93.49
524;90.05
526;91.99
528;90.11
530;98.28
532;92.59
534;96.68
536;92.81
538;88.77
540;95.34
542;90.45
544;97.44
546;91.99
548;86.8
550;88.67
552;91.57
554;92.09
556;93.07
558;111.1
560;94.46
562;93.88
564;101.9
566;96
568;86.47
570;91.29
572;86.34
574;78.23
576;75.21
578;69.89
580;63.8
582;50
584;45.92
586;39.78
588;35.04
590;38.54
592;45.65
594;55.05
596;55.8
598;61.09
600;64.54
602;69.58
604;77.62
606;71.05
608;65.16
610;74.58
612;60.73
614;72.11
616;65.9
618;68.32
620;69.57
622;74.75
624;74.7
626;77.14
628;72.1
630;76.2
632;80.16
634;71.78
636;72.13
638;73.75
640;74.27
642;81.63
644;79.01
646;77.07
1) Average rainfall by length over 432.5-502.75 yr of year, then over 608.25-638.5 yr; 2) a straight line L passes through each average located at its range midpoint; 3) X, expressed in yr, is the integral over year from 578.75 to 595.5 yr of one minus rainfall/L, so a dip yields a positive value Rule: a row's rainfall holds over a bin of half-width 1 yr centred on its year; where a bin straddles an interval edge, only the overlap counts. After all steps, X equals 6.4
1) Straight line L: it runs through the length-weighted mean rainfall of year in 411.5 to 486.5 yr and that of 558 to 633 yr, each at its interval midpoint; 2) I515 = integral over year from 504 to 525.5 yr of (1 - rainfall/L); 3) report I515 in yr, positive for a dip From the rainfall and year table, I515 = -3.5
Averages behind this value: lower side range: 93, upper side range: 70.2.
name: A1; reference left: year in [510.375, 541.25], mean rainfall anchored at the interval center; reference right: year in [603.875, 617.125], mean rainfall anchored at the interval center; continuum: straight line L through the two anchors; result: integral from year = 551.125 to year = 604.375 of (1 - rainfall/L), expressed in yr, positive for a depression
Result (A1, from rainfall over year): 4.6 yr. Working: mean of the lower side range 94.4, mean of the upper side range 69.1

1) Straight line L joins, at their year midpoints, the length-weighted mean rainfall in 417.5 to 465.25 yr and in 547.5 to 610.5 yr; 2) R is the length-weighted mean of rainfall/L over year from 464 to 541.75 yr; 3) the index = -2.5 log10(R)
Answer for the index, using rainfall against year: -0.11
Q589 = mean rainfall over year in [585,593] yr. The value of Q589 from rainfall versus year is 39.8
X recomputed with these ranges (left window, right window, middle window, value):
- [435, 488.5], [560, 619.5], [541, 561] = -4.96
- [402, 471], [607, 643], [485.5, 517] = -2.85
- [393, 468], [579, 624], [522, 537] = -3.82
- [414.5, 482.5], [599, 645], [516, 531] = -1.57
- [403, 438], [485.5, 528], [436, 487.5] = 1.16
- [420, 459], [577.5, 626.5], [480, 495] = -0.68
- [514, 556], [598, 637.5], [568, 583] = 1.46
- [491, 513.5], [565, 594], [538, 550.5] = -2.18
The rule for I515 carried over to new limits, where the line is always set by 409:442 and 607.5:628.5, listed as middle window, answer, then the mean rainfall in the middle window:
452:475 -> -0.6 yr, 92.5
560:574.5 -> -2.7 yr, 91.3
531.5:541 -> -1.5 yr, 93.3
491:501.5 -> -0.4 yr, 89.4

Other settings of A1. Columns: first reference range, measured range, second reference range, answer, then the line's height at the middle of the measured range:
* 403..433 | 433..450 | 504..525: 0.7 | 95.5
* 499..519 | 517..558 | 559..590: -2.8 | 87.1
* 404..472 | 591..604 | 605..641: 2.6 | 74.9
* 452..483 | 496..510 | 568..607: -2.2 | 83.1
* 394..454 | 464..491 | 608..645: -0.7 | 88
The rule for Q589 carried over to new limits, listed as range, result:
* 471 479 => 90.1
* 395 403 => 90.7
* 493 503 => 92.4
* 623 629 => 74.6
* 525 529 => 91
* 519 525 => 92.2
